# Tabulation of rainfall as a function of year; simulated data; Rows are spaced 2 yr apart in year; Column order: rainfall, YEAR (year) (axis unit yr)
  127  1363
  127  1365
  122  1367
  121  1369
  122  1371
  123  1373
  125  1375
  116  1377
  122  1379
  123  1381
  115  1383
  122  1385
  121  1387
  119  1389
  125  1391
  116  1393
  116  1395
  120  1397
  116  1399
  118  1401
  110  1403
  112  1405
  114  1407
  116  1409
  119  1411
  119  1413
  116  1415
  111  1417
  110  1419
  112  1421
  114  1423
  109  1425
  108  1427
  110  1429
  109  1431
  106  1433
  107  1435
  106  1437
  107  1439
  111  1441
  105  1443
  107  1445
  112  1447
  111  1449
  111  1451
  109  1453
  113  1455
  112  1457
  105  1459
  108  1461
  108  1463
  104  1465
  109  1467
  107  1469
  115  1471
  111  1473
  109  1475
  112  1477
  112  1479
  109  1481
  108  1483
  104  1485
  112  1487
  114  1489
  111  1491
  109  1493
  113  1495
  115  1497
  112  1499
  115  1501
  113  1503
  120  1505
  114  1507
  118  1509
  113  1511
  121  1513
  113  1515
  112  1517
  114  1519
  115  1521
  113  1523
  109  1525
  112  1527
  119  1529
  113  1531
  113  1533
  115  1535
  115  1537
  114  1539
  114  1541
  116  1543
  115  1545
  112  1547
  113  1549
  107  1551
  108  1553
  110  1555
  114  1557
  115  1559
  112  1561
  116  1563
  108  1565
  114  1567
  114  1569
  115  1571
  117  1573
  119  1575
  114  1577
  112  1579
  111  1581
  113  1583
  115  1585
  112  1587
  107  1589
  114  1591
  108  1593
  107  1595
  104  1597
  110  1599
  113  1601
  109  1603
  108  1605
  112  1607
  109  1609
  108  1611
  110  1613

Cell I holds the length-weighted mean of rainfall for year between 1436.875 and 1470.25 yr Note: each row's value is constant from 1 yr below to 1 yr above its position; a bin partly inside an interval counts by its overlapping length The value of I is 109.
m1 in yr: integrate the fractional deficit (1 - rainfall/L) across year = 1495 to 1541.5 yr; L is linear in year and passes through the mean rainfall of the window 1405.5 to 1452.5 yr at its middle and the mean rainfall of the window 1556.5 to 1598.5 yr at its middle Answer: -1.1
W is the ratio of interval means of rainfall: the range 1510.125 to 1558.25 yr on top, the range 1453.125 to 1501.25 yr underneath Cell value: 1.0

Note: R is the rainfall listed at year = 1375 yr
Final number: 125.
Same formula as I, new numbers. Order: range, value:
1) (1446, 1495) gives 110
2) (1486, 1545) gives 114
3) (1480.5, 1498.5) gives 111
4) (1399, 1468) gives 111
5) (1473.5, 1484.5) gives 110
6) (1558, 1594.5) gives 113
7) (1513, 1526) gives 113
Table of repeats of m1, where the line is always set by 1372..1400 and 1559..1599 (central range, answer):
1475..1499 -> 1.06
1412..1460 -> 3.23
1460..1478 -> 1.14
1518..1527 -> 0.14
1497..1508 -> 0.04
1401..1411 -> 0.42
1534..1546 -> -0.11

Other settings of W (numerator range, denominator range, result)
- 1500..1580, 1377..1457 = 1.00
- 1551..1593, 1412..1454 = 1.02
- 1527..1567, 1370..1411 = 0.95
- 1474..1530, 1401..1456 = 1.02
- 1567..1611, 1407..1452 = 1.01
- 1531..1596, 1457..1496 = 1.03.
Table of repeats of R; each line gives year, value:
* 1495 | 113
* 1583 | 113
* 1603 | 109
